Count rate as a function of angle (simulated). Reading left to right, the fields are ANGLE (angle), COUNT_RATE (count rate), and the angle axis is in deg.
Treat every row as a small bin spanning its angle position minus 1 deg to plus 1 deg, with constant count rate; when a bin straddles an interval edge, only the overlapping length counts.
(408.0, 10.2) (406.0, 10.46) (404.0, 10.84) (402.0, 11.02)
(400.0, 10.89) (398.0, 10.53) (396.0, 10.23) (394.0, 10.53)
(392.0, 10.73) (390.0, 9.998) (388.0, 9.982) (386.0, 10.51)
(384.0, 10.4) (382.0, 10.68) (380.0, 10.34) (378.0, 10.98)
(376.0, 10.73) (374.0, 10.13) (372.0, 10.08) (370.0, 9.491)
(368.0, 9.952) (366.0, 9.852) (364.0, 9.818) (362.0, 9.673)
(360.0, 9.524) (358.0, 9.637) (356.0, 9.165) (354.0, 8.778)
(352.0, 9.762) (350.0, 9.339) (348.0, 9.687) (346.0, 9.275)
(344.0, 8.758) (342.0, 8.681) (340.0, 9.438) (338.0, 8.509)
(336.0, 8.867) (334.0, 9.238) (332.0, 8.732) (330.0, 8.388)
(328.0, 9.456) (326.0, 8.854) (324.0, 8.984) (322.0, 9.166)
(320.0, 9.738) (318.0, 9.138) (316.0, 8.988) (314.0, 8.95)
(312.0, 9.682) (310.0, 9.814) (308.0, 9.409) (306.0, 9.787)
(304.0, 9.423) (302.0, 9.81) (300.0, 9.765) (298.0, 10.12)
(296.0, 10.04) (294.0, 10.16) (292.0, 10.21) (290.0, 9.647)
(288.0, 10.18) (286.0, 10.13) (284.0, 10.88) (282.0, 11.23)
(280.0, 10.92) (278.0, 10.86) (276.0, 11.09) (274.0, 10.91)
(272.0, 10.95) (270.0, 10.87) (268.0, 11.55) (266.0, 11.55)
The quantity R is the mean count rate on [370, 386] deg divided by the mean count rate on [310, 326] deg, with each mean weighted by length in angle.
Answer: 1.1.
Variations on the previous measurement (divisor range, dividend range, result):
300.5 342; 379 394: 1.13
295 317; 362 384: 1.06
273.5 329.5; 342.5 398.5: 1.01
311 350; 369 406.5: 1.15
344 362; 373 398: 1.11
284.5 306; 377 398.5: 1.05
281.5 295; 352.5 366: 0.92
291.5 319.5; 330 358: 0.94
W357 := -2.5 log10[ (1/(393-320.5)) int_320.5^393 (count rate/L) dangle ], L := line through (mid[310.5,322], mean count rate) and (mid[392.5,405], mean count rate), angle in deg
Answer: 0.043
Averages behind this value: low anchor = 9.31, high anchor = 10.7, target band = 9.6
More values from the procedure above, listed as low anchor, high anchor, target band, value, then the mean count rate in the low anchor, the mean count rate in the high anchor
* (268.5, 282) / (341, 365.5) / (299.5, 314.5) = 0.079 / 11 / 9.35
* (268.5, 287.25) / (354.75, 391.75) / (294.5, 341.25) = 0.133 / 10.9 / 10.1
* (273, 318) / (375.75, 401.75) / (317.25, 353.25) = 0.129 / 10.1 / 10.5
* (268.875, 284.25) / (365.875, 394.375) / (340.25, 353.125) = 0.139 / 11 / 10.3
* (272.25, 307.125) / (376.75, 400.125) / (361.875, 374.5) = 0.062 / 10.3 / 10.5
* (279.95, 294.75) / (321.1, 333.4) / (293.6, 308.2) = 0.008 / 10.4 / 8.94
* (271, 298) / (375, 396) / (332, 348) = 0.168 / 10.5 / 10.5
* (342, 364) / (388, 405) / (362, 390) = -0.023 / 9.35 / 10.6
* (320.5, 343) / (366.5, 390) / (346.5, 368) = 0.016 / 8.96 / 10.3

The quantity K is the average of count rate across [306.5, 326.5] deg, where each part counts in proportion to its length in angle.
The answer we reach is 9.3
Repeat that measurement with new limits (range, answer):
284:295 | 10.1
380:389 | 10.4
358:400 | 10.2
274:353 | 9.63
